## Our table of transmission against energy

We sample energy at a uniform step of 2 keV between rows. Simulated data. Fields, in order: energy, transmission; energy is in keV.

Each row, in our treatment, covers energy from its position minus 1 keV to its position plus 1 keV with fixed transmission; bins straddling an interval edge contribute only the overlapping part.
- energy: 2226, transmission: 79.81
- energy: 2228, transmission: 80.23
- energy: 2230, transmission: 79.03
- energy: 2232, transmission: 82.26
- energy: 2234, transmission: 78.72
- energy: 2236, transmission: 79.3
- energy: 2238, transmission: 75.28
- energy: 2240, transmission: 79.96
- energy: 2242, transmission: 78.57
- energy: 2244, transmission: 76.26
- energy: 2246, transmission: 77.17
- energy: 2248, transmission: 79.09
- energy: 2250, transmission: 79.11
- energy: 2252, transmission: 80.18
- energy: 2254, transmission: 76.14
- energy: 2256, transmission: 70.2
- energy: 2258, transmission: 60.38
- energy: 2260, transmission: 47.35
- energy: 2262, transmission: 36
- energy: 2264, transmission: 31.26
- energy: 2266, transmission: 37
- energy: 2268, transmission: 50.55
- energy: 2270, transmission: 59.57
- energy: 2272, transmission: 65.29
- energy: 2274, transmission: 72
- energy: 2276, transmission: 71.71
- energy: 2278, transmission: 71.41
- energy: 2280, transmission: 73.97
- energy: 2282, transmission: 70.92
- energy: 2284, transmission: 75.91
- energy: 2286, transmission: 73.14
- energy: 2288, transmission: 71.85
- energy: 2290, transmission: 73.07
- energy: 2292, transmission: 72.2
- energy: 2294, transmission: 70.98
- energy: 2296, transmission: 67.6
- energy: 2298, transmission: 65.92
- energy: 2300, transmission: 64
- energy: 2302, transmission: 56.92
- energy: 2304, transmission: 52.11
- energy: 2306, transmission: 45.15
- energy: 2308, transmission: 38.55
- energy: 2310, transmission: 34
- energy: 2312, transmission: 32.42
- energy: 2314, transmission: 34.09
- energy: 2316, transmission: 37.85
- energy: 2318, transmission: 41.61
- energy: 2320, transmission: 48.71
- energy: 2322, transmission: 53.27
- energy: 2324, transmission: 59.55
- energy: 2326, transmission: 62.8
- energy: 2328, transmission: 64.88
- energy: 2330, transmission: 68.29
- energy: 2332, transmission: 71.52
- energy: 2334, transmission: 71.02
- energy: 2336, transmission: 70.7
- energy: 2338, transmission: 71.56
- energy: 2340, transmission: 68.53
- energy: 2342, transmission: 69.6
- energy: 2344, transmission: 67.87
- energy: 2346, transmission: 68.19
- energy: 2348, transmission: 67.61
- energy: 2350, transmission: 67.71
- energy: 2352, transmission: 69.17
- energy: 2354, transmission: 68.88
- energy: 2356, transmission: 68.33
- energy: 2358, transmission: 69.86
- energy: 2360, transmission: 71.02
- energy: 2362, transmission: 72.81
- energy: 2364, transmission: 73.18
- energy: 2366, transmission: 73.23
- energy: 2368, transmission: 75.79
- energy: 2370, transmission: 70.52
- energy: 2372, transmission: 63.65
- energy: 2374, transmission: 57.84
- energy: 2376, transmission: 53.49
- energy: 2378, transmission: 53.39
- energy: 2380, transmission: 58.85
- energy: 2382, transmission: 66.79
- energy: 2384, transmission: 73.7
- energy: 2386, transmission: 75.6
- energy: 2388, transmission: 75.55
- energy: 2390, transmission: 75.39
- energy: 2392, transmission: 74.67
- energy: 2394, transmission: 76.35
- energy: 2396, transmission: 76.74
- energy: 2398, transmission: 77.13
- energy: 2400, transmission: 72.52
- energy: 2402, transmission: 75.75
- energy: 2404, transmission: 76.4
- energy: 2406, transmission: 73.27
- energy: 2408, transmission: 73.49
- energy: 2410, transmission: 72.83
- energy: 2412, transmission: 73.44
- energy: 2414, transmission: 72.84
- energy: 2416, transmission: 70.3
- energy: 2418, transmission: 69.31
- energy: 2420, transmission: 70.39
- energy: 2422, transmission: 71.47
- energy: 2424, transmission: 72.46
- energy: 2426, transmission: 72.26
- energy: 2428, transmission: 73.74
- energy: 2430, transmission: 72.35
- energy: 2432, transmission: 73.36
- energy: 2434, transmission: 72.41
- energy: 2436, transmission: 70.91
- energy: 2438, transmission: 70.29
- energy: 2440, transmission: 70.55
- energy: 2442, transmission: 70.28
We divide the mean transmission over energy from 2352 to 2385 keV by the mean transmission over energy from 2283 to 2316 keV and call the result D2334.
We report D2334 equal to 1.17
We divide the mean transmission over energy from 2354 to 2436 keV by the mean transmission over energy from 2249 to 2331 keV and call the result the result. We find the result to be 1.20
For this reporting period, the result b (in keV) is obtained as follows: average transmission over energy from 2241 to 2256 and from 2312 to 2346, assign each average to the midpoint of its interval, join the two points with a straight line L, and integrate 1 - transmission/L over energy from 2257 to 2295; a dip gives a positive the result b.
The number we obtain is 4.6 keV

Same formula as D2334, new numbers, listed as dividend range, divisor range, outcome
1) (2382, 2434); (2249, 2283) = 1.19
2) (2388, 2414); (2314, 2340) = 1.26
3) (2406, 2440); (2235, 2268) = 1.09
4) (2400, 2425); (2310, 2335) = 1.37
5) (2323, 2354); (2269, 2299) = 0.97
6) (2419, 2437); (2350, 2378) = 1.07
